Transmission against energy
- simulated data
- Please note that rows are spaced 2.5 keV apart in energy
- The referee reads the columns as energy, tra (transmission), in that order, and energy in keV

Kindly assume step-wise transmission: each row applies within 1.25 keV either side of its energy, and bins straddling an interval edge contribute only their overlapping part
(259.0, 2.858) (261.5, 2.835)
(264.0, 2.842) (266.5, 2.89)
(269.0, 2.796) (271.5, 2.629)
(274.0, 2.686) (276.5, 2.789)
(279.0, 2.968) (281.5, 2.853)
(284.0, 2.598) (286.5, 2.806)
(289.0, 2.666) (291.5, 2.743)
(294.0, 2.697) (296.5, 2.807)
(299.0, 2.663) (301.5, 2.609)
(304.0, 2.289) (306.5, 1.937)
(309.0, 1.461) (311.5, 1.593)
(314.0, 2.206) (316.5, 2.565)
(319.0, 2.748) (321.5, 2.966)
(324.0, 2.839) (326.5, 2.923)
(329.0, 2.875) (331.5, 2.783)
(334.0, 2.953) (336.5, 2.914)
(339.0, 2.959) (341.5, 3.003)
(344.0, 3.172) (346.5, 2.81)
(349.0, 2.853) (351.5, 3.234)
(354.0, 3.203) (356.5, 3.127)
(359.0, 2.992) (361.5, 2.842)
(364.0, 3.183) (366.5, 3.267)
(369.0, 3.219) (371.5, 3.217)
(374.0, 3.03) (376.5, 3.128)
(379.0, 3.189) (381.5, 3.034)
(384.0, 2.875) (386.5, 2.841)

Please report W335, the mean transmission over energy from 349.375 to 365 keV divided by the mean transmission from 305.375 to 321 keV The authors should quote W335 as 1.4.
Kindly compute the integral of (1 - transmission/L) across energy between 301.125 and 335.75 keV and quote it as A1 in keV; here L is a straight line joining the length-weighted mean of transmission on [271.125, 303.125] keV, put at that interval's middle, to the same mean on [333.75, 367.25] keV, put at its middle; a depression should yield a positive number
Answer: 4.8 keV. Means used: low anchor 2.73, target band 2.48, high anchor 3.04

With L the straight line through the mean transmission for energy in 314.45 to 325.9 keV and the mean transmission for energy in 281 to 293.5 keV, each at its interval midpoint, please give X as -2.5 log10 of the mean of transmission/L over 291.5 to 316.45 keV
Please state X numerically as 0.19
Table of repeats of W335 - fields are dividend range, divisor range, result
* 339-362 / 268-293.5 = 1.10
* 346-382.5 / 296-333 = 1.25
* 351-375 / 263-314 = 1.22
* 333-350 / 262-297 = 1.07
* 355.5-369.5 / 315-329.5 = 1.10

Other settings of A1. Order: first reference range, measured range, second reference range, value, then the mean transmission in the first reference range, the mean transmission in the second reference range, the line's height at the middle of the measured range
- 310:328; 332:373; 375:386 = -3.5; 2.54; 3.04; 2.81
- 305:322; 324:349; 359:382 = -3.6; 2.18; 3.12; 2.56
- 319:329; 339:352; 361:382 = 0.0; 2.88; 3.14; 3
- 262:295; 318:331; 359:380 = 0.4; 2.77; 3.13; 2.95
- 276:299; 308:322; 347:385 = 3.2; 2.76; 3.09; 2.88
